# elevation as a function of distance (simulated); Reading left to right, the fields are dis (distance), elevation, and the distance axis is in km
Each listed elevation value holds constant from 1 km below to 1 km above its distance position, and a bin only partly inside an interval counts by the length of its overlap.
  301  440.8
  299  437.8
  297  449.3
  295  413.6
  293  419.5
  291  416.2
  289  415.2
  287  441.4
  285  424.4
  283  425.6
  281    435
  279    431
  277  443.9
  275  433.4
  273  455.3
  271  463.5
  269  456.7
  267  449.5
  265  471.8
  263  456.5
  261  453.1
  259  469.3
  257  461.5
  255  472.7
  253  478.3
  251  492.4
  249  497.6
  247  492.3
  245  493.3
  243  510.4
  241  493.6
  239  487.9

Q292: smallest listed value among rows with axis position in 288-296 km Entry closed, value 413.6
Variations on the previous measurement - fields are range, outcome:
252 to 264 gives 453.1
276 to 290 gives 415.2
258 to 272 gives 449.5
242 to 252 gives 492.3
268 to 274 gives 455.3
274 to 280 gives 431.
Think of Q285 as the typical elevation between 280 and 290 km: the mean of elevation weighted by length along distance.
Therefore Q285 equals 428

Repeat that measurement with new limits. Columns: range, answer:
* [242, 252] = 497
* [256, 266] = 462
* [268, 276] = 452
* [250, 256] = 481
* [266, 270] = 453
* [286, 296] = 421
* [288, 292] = 416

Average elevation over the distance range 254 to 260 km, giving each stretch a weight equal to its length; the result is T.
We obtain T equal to 468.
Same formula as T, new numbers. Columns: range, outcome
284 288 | 433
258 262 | 461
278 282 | 433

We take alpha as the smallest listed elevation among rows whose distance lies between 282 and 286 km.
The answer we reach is 424.4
